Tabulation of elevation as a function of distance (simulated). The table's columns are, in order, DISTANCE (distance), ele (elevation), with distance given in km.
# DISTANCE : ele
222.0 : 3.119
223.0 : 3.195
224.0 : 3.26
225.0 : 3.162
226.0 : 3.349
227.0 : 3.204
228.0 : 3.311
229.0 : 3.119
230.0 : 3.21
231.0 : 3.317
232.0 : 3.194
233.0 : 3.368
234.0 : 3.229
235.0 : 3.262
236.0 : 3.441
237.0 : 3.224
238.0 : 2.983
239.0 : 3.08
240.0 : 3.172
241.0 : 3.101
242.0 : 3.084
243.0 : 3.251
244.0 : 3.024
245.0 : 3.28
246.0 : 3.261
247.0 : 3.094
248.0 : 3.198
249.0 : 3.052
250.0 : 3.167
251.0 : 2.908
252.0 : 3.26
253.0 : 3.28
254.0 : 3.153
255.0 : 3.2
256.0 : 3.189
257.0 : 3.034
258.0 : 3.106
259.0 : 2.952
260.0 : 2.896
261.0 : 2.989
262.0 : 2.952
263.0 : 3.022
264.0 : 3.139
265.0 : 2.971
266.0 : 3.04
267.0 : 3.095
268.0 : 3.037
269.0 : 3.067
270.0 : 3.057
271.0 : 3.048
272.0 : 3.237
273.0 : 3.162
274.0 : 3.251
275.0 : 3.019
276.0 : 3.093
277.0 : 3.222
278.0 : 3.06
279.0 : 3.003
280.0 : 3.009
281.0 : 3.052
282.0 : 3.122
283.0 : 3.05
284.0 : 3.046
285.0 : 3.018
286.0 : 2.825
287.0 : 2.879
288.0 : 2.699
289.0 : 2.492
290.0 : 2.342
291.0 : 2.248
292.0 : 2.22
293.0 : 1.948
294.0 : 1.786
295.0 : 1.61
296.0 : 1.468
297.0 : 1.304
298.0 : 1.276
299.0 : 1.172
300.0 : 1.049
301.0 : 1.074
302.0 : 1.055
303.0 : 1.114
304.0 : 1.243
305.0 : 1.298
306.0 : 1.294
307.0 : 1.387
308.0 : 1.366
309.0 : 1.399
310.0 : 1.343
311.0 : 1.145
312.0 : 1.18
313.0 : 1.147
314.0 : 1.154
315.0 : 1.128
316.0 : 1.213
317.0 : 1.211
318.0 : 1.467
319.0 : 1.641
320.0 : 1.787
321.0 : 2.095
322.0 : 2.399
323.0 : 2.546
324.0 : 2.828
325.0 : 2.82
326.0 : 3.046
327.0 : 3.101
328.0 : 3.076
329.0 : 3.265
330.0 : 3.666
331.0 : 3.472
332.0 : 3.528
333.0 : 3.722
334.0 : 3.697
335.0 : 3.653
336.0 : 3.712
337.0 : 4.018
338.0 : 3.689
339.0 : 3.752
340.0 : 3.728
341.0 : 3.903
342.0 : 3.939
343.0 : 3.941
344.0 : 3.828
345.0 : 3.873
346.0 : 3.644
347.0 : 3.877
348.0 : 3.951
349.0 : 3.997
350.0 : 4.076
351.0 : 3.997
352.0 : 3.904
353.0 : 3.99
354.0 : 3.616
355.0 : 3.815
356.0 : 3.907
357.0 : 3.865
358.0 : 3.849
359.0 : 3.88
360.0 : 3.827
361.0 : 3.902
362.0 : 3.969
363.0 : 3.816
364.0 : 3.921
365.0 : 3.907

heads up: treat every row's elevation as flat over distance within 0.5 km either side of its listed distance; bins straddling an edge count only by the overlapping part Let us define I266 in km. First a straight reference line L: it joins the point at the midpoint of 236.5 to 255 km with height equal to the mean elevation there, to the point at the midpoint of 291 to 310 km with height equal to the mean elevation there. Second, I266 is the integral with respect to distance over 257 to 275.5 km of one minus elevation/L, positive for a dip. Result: -4.3 km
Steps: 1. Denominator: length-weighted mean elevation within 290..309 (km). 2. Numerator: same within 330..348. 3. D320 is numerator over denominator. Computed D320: 2.58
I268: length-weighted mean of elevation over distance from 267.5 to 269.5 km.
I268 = 3.05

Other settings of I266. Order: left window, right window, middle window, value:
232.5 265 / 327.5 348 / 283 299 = 5.6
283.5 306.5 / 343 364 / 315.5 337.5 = 1.3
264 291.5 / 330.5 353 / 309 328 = 9.0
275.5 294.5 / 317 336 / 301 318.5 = 9.8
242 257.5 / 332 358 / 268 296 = 5.0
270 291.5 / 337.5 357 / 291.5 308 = 9.3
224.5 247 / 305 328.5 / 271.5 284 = -3.1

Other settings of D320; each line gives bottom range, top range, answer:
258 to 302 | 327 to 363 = 1.44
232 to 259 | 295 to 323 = 0.43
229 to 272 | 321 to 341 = 1.07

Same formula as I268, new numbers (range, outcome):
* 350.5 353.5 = 3.96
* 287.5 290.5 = 2.51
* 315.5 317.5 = 1.21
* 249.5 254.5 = 3.15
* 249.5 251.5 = 3.04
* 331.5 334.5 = 3.65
